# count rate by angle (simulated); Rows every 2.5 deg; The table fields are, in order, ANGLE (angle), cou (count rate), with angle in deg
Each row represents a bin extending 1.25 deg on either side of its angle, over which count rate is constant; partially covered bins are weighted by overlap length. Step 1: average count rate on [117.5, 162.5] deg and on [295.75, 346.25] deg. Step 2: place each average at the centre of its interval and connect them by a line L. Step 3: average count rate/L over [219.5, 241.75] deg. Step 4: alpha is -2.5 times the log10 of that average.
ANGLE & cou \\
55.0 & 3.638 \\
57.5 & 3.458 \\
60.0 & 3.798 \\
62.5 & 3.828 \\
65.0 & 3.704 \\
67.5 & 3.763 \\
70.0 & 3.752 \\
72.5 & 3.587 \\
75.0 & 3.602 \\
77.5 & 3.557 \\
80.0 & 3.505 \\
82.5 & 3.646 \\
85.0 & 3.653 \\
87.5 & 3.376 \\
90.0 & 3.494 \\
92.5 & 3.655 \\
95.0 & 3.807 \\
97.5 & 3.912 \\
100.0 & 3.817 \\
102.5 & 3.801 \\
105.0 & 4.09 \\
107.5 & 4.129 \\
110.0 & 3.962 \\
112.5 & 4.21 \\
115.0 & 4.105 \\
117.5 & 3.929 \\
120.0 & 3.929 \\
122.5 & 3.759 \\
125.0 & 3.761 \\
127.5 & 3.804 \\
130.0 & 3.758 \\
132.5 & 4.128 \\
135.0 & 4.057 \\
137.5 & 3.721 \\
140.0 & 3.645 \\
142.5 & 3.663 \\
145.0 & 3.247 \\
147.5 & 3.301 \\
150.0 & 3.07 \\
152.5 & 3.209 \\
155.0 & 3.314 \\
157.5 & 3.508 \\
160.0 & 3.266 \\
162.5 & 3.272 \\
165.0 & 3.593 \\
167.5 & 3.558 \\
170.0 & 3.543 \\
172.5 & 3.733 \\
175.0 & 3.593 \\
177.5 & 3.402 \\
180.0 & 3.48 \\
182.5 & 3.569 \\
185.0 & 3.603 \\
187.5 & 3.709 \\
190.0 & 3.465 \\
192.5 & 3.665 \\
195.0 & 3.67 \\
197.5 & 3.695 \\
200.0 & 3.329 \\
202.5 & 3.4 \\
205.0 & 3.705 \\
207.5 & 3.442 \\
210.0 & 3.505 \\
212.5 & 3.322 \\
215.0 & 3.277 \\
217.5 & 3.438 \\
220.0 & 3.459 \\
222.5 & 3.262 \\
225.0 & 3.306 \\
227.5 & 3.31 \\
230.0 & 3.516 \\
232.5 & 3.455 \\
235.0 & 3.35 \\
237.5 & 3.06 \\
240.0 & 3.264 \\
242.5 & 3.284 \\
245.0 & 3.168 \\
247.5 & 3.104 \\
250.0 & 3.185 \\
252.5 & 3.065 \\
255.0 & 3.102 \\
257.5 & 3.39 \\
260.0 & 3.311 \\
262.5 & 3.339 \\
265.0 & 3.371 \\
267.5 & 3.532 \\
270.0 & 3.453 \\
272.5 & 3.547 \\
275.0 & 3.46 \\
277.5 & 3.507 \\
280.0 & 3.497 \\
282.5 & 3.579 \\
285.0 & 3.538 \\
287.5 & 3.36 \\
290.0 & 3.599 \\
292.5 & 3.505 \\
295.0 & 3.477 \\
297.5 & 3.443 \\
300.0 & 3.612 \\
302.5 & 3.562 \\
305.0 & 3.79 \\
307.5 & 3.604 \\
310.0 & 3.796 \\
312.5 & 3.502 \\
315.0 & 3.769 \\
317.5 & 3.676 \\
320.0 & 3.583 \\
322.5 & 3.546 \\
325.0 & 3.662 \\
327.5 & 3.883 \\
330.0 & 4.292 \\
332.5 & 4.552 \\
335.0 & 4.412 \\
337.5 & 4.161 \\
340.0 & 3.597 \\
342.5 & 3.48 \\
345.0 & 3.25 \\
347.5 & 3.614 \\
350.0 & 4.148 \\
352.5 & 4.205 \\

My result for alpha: 0.11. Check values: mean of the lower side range 3.6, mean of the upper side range 3.76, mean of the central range 3.33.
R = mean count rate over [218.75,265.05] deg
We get 3.28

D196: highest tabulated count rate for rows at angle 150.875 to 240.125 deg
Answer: 3.733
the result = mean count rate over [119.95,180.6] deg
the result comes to 3.57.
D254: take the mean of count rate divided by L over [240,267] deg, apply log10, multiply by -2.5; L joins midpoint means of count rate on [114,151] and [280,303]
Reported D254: 0.10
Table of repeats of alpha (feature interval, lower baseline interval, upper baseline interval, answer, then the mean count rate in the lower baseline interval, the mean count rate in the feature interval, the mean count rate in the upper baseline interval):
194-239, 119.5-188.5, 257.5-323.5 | 0.04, 3.57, 3.41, 3.53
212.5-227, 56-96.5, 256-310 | 0.06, 3.64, 3.34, 3.5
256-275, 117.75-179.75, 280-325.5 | 0.05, 3.58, 3.42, 3.59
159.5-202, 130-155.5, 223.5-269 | -0.03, 3.55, 3.54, 3.28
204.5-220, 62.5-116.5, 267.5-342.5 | 0.09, 3.77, 3.44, 3.68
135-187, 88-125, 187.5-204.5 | 0.06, 3.88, 3.48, 3.56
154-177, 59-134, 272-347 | 0.08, 3.79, 3.49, 3.68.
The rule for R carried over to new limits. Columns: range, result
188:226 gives 3.47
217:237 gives 3.37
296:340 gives 3.81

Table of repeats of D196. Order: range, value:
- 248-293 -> 3.599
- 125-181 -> 4.128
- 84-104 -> 3.912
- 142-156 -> 3.663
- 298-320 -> 3.796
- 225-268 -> 3.532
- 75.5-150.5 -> 4.21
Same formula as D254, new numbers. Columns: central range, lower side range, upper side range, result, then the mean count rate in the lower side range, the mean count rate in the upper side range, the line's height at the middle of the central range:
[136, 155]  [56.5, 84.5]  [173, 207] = 0.06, 3.66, 3.56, 3.6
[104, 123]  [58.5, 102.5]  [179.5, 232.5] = -0.11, 3.68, 3.48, 3.63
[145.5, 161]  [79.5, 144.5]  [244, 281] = 0.13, 3.82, 3.34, 3.68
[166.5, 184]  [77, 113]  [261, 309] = 0.03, 3.77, 3.51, 3.66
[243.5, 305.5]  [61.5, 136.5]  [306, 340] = 0.13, 3.8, 3.87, 3.85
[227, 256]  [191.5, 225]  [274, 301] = 0.08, 3.47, 3.51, 3.48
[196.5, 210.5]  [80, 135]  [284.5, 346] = 0.08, 3.84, 3.71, 3.78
